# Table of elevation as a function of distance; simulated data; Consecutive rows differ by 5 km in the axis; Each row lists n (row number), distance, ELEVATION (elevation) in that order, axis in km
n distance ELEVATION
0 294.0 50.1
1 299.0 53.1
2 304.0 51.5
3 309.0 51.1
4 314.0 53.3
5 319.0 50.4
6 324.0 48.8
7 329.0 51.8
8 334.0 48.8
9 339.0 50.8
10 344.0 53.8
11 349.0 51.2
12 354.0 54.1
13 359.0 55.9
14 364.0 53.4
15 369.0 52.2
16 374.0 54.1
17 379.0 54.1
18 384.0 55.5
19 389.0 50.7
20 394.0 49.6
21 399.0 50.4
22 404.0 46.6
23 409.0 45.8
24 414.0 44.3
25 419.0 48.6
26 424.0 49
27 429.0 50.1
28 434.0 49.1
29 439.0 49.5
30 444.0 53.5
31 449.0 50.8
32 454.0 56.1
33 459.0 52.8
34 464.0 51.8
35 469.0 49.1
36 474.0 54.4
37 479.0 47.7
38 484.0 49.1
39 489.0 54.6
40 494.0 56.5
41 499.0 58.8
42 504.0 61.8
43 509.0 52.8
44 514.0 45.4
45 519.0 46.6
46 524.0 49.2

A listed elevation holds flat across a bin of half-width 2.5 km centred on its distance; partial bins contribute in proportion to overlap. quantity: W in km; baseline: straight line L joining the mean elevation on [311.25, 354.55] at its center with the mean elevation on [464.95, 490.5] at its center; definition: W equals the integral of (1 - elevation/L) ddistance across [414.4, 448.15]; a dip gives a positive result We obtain 0.9 km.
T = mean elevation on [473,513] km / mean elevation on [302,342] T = 1.06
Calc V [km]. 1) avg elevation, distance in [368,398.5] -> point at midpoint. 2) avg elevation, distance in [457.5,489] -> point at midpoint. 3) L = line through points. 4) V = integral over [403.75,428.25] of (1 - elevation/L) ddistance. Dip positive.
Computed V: 2.31 km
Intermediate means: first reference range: 52.6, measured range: 47.1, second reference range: 51.1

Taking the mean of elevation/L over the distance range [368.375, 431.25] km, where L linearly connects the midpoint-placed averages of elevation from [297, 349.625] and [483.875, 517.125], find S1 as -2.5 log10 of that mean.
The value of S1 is 0.06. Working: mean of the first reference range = 51.3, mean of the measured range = 50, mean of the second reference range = 54.4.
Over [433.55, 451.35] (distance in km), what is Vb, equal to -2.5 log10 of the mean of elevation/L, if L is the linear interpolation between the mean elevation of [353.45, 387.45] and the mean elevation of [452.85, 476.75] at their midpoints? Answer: 0.04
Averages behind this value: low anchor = 54.1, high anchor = 52.6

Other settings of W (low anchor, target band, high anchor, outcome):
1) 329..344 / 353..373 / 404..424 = -1.8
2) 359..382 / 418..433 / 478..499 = 1.2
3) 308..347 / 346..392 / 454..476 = -1.7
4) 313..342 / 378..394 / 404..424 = -1.6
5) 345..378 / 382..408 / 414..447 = 0.7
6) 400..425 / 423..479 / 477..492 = -2.7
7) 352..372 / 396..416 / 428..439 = 1.7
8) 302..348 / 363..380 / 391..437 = -1.3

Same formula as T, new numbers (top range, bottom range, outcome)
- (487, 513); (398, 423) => 1.20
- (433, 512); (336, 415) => 1.03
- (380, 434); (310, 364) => 0.95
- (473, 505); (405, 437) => 1.14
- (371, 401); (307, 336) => 1.03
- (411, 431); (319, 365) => 0.92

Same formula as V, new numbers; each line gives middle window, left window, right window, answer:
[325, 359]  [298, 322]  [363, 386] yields 0.56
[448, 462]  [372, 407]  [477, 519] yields -0.28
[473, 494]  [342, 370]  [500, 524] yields 0.12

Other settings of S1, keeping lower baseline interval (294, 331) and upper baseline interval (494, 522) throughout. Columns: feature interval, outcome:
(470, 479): 0.03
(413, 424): 0.11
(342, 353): -0.02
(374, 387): -0.05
